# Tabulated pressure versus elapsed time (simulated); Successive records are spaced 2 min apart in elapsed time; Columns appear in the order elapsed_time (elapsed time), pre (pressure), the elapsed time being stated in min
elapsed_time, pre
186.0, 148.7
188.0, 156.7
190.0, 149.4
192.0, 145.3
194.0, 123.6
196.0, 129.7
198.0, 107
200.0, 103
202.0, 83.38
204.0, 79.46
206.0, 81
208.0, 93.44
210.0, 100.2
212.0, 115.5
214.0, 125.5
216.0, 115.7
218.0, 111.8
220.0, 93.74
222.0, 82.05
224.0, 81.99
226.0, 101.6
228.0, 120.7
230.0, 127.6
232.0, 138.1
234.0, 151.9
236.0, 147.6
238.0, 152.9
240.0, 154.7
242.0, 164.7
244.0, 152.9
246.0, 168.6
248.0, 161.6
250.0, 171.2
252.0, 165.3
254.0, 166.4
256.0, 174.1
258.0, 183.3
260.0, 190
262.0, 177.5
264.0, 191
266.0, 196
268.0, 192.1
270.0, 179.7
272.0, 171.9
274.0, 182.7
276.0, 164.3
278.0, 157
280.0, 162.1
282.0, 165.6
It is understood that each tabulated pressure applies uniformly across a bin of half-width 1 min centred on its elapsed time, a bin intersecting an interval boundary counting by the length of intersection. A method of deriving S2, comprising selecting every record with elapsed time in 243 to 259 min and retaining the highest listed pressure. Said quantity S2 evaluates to 183.3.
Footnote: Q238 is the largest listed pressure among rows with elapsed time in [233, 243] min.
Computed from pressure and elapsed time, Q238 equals 164.7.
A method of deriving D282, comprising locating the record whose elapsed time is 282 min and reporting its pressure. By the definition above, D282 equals 165.6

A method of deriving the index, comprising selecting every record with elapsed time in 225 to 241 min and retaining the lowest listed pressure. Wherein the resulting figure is 101.6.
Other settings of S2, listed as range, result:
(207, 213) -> 115.5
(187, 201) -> 156.7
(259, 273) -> 196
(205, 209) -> 93.44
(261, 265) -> 191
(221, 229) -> 120.7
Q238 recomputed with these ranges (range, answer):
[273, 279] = 182.7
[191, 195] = 145.3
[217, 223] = 111.8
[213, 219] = 125.5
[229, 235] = 151.9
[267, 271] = 192.1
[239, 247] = 168.6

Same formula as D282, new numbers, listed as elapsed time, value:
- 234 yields 151.9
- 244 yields 152.9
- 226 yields 101.6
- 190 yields 149.4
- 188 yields 156.7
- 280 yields 162.1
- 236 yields 147.6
